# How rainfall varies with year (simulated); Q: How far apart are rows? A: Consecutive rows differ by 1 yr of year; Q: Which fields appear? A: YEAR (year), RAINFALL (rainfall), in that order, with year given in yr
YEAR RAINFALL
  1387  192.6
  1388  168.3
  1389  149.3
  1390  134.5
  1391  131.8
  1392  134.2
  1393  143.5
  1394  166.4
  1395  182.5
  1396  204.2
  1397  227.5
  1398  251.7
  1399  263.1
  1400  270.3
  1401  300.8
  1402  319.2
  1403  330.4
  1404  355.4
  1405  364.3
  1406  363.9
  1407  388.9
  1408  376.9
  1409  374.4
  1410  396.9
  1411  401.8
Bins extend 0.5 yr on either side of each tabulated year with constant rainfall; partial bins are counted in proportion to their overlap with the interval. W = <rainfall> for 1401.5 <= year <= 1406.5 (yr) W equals 347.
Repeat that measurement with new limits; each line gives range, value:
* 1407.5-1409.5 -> 376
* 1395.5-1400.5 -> 243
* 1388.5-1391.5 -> 139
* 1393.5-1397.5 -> 195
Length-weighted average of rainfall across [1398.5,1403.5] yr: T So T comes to 297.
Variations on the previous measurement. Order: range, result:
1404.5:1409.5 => 374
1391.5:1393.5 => 139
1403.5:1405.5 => 360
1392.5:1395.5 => 164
